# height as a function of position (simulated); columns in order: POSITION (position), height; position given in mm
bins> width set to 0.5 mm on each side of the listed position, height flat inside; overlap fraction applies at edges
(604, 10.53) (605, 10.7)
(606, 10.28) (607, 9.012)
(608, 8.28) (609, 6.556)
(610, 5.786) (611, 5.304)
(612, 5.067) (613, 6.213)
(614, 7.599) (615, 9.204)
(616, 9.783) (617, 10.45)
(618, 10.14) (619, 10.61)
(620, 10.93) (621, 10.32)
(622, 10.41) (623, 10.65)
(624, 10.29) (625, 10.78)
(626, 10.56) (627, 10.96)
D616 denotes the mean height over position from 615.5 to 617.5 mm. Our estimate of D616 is 10.1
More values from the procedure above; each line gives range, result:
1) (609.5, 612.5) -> 5.39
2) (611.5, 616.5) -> 7.57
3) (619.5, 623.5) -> 10.6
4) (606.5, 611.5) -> 6.99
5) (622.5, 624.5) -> 10.5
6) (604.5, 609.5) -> 8.97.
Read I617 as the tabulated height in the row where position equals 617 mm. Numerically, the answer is 10.45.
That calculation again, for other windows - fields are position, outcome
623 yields 10.65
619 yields 10.61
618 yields 10.14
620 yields 10.93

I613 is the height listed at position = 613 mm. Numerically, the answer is 6.213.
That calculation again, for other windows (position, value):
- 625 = 10.78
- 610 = 5.786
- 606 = 10.28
